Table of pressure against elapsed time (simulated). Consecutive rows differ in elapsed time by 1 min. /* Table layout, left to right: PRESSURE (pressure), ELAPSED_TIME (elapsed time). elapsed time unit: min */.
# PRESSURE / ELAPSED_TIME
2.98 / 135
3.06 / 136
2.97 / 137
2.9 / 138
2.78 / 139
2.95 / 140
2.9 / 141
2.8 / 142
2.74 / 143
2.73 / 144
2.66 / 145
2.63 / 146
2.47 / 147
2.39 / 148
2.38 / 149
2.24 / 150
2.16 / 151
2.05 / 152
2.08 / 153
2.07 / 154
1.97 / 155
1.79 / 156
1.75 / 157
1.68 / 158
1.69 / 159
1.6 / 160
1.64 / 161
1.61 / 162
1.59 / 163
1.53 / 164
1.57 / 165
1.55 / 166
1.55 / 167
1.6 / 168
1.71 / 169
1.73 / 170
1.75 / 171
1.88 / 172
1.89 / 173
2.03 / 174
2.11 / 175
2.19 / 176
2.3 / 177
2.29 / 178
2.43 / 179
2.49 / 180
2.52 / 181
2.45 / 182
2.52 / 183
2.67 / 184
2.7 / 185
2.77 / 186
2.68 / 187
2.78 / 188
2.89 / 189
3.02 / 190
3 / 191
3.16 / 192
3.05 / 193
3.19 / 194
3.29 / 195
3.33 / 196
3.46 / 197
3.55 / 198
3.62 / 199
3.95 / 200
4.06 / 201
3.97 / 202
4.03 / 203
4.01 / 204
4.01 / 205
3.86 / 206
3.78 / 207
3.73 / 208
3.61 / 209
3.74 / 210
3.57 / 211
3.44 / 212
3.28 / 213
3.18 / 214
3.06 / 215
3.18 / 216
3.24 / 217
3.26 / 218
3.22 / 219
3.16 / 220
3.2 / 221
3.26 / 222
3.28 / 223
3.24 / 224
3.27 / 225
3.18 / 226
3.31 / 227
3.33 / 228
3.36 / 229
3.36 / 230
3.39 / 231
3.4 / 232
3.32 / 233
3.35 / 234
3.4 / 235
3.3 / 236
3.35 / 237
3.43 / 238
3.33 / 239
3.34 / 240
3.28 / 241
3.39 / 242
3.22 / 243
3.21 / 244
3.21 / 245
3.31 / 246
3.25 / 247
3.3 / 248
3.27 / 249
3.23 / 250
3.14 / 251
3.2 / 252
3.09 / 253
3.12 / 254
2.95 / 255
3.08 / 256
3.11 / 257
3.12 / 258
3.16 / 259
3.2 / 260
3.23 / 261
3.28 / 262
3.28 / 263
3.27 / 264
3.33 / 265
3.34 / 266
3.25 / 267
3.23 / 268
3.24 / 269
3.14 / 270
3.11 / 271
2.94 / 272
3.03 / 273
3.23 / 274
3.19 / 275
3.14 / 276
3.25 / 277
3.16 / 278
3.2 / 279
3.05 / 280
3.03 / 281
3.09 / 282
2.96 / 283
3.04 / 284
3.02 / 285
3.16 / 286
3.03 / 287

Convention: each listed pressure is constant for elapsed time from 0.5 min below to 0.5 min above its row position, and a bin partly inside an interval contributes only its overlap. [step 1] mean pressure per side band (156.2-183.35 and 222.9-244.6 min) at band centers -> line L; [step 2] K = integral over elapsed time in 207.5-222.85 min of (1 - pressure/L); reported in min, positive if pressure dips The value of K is -2.3 min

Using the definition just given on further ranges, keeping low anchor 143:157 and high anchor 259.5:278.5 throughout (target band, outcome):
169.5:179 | 1.6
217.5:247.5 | -3.9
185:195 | -1.4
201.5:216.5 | -4.9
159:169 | 3.3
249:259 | -0.1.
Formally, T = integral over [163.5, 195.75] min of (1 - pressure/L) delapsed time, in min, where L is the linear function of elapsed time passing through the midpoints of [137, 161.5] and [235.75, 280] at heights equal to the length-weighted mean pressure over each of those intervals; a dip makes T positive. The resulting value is 2.7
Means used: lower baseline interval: 2.31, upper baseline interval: 3.21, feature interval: 2.36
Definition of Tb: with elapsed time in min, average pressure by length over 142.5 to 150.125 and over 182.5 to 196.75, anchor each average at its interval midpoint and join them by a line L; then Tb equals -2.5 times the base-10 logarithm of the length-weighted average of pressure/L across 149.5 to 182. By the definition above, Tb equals 0.382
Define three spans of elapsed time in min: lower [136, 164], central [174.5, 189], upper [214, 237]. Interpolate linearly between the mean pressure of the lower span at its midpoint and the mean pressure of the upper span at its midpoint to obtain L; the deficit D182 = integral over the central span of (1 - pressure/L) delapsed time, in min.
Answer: 1.0 min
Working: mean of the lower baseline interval 2.27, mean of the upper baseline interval 3.28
